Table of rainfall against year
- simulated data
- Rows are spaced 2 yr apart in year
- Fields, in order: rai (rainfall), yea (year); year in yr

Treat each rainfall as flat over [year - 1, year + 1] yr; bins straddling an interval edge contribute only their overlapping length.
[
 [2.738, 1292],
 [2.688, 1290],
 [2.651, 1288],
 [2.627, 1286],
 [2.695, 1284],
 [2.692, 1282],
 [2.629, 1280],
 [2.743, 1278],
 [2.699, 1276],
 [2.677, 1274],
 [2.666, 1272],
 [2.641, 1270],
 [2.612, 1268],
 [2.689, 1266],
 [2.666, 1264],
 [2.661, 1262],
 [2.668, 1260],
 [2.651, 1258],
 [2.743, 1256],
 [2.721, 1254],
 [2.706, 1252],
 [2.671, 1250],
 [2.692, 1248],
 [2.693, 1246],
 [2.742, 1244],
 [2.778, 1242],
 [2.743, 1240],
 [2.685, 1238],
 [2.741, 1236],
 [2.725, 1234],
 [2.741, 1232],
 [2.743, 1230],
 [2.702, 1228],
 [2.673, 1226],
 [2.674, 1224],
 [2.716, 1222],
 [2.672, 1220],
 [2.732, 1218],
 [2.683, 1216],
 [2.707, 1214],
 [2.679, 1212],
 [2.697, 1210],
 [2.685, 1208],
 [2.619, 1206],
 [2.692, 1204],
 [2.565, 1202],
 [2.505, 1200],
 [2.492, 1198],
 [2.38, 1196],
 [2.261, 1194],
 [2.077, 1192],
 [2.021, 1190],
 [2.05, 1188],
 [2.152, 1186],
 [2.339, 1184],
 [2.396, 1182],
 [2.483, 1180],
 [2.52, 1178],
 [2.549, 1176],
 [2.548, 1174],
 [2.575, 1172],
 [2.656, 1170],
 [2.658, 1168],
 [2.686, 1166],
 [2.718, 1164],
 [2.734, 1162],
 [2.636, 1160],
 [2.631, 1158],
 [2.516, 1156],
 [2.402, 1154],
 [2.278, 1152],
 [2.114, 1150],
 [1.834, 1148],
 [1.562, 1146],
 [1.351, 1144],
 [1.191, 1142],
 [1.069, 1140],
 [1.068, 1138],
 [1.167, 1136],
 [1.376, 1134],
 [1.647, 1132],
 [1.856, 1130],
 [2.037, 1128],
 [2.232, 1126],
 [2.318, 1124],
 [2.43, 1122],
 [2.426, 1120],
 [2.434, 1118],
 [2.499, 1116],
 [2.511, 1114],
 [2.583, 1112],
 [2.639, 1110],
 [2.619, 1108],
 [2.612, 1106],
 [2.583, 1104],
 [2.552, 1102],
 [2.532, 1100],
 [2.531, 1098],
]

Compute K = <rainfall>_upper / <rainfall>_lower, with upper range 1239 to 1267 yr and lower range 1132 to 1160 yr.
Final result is 1.53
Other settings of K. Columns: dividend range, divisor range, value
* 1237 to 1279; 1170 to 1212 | 1.10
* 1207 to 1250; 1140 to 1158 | 1.43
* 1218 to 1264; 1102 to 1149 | 1.34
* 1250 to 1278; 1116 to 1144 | 1.49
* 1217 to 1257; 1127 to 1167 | 1.40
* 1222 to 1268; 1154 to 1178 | 1.03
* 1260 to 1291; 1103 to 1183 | 1.20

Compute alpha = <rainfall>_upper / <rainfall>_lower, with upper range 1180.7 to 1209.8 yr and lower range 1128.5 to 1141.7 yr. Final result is 1.73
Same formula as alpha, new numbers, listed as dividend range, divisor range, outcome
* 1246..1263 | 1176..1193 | 1.18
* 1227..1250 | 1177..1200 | 1.19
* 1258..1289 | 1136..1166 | 1.33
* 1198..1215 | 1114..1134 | 1.21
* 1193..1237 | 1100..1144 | 1.27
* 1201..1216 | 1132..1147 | 2.08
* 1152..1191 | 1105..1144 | 1.23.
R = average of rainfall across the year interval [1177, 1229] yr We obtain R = 2.51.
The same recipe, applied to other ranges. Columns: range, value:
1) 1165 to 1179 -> 2.6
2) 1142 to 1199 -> 2.32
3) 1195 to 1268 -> 2.68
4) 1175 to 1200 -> 2.32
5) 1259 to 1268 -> 2.66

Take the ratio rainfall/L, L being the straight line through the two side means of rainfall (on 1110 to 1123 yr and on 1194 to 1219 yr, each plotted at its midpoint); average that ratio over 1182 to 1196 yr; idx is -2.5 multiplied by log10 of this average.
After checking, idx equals 0.182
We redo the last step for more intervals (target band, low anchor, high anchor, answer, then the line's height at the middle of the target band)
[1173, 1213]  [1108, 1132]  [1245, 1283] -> 0.03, 2.51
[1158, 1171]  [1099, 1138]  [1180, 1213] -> -0.15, 2.34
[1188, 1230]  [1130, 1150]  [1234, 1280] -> -0.17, 2.17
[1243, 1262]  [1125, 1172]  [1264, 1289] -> -0.06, 2.55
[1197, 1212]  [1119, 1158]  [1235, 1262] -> -0.11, 2.37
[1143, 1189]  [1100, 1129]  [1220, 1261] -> 0.09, 2.56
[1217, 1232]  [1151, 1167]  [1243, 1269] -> -0.02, 2.65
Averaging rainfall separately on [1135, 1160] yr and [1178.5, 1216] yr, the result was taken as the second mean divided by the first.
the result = 1.36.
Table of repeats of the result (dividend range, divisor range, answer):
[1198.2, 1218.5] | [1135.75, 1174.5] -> 1.24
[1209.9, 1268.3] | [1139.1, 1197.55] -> 1.20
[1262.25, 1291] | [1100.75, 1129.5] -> 1.09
